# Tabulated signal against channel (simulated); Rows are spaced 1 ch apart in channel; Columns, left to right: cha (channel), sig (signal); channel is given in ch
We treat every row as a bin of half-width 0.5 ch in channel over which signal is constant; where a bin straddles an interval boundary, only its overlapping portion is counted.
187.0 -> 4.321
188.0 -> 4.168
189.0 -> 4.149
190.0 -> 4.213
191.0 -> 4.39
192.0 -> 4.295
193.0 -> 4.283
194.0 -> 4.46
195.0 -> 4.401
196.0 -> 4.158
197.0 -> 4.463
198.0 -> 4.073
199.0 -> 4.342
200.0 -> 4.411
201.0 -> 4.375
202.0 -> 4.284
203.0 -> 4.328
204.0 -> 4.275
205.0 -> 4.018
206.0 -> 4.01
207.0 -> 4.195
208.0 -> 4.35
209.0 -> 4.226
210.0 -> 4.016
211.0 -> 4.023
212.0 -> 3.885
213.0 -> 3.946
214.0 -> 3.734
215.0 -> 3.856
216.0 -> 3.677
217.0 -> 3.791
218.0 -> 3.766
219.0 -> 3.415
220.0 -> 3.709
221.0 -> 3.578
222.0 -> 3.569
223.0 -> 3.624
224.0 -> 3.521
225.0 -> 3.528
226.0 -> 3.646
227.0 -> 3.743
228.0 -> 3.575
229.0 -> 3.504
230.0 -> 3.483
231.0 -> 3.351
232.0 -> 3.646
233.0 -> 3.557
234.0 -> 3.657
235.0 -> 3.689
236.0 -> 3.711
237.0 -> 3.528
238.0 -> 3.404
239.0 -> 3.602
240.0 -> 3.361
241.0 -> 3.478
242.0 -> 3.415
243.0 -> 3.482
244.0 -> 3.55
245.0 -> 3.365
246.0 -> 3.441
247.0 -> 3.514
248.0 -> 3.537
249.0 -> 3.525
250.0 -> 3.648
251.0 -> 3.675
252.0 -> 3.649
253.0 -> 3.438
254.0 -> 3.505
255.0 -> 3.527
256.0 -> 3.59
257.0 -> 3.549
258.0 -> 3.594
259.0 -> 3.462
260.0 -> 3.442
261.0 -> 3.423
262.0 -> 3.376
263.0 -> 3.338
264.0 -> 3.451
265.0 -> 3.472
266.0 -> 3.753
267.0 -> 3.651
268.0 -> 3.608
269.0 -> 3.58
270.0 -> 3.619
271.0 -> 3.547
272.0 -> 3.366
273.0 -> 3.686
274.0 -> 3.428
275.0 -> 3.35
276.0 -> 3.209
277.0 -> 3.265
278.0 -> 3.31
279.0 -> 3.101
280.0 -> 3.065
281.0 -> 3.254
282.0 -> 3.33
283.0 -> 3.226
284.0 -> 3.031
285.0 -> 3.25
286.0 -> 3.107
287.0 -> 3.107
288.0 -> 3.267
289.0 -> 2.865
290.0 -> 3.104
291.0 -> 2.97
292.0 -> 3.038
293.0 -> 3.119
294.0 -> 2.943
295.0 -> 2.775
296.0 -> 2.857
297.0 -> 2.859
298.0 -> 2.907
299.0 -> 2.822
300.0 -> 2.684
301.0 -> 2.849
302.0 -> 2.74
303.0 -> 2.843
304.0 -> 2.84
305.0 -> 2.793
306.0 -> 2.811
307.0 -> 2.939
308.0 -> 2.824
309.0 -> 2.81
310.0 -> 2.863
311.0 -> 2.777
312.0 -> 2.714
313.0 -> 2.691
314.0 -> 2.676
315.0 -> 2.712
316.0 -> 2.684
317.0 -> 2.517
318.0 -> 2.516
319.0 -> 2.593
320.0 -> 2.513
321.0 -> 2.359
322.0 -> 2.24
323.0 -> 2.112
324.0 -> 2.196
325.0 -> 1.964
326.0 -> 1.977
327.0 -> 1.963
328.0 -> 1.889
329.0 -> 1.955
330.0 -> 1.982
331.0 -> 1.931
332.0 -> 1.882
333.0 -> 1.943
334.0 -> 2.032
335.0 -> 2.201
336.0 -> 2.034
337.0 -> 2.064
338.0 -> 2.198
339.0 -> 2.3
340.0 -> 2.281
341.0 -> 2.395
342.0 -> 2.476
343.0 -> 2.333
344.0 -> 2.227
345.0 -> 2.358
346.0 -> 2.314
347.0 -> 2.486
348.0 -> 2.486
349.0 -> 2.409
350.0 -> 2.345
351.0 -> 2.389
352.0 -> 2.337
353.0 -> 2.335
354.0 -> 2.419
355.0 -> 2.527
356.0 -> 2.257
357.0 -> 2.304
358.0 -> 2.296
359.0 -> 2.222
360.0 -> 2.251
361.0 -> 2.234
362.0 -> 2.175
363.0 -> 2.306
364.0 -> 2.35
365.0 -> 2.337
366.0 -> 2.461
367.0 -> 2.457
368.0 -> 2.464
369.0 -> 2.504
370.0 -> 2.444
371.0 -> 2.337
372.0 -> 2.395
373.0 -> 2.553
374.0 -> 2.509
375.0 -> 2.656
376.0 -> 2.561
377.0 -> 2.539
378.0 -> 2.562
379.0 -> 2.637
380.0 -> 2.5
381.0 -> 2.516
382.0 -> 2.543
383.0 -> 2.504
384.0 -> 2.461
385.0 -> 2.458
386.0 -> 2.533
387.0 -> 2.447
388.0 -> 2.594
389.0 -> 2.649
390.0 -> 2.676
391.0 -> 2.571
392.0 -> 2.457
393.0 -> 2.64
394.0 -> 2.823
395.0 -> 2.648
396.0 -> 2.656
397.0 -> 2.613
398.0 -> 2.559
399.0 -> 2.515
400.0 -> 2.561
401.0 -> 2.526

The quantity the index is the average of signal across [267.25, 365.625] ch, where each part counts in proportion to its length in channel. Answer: 2.65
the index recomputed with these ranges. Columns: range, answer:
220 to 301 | 3.38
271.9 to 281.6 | 3.3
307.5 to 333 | 2.37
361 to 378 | 2.44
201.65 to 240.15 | 3.77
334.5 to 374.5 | 2.34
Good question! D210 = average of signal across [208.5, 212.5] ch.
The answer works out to 4.04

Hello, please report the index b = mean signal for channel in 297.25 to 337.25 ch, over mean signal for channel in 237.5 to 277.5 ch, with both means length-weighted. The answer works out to 0.7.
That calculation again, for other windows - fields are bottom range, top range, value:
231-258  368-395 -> 0.72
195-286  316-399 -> 0.65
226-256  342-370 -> 0.67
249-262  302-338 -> 0.68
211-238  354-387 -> 0.67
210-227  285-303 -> 0.79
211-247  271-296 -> 0.88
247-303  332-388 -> 0.72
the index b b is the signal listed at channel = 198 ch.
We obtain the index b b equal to 4.073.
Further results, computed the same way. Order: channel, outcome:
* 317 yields 2.517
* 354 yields 2.419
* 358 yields 2.296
